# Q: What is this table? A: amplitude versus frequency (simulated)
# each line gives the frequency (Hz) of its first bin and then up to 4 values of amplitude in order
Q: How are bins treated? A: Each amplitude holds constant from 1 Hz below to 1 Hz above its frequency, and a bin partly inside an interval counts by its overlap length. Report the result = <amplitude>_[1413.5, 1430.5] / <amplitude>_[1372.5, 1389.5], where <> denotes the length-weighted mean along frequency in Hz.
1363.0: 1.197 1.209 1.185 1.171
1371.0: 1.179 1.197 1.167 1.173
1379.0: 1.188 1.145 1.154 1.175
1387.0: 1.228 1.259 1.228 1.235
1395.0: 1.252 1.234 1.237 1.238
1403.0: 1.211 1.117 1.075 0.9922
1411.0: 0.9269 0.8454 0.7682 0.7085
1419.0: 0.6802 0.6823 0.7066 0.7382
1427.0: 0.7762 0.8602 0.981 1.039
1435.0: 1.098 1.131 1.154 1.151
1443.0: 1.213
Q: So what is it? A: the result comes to 0.63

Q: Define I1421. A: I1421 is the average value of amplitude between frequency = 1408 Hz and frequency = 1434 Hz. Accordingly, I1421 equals 0.823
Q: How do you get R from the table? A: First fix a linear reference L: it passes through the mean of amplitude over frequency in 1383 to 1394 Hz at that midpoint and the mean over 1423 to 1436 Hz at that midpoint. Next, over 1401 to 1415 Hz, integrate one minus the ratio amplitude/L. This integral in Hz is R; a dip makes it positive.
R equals 0.6 Hz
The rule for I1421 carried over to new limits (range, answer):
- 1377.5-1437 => 1.03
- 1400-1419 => 0.971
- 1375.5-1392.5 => 1.19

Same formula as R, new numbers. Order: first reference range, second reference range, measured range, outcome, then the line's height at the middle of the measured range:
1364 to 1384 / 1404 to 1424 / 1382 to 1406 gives -4.83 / 1.01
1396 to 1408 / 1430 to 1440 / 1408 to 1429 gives 6.44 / 1.13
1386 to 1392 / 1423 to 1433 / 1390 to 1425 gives 2.11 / 1.05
